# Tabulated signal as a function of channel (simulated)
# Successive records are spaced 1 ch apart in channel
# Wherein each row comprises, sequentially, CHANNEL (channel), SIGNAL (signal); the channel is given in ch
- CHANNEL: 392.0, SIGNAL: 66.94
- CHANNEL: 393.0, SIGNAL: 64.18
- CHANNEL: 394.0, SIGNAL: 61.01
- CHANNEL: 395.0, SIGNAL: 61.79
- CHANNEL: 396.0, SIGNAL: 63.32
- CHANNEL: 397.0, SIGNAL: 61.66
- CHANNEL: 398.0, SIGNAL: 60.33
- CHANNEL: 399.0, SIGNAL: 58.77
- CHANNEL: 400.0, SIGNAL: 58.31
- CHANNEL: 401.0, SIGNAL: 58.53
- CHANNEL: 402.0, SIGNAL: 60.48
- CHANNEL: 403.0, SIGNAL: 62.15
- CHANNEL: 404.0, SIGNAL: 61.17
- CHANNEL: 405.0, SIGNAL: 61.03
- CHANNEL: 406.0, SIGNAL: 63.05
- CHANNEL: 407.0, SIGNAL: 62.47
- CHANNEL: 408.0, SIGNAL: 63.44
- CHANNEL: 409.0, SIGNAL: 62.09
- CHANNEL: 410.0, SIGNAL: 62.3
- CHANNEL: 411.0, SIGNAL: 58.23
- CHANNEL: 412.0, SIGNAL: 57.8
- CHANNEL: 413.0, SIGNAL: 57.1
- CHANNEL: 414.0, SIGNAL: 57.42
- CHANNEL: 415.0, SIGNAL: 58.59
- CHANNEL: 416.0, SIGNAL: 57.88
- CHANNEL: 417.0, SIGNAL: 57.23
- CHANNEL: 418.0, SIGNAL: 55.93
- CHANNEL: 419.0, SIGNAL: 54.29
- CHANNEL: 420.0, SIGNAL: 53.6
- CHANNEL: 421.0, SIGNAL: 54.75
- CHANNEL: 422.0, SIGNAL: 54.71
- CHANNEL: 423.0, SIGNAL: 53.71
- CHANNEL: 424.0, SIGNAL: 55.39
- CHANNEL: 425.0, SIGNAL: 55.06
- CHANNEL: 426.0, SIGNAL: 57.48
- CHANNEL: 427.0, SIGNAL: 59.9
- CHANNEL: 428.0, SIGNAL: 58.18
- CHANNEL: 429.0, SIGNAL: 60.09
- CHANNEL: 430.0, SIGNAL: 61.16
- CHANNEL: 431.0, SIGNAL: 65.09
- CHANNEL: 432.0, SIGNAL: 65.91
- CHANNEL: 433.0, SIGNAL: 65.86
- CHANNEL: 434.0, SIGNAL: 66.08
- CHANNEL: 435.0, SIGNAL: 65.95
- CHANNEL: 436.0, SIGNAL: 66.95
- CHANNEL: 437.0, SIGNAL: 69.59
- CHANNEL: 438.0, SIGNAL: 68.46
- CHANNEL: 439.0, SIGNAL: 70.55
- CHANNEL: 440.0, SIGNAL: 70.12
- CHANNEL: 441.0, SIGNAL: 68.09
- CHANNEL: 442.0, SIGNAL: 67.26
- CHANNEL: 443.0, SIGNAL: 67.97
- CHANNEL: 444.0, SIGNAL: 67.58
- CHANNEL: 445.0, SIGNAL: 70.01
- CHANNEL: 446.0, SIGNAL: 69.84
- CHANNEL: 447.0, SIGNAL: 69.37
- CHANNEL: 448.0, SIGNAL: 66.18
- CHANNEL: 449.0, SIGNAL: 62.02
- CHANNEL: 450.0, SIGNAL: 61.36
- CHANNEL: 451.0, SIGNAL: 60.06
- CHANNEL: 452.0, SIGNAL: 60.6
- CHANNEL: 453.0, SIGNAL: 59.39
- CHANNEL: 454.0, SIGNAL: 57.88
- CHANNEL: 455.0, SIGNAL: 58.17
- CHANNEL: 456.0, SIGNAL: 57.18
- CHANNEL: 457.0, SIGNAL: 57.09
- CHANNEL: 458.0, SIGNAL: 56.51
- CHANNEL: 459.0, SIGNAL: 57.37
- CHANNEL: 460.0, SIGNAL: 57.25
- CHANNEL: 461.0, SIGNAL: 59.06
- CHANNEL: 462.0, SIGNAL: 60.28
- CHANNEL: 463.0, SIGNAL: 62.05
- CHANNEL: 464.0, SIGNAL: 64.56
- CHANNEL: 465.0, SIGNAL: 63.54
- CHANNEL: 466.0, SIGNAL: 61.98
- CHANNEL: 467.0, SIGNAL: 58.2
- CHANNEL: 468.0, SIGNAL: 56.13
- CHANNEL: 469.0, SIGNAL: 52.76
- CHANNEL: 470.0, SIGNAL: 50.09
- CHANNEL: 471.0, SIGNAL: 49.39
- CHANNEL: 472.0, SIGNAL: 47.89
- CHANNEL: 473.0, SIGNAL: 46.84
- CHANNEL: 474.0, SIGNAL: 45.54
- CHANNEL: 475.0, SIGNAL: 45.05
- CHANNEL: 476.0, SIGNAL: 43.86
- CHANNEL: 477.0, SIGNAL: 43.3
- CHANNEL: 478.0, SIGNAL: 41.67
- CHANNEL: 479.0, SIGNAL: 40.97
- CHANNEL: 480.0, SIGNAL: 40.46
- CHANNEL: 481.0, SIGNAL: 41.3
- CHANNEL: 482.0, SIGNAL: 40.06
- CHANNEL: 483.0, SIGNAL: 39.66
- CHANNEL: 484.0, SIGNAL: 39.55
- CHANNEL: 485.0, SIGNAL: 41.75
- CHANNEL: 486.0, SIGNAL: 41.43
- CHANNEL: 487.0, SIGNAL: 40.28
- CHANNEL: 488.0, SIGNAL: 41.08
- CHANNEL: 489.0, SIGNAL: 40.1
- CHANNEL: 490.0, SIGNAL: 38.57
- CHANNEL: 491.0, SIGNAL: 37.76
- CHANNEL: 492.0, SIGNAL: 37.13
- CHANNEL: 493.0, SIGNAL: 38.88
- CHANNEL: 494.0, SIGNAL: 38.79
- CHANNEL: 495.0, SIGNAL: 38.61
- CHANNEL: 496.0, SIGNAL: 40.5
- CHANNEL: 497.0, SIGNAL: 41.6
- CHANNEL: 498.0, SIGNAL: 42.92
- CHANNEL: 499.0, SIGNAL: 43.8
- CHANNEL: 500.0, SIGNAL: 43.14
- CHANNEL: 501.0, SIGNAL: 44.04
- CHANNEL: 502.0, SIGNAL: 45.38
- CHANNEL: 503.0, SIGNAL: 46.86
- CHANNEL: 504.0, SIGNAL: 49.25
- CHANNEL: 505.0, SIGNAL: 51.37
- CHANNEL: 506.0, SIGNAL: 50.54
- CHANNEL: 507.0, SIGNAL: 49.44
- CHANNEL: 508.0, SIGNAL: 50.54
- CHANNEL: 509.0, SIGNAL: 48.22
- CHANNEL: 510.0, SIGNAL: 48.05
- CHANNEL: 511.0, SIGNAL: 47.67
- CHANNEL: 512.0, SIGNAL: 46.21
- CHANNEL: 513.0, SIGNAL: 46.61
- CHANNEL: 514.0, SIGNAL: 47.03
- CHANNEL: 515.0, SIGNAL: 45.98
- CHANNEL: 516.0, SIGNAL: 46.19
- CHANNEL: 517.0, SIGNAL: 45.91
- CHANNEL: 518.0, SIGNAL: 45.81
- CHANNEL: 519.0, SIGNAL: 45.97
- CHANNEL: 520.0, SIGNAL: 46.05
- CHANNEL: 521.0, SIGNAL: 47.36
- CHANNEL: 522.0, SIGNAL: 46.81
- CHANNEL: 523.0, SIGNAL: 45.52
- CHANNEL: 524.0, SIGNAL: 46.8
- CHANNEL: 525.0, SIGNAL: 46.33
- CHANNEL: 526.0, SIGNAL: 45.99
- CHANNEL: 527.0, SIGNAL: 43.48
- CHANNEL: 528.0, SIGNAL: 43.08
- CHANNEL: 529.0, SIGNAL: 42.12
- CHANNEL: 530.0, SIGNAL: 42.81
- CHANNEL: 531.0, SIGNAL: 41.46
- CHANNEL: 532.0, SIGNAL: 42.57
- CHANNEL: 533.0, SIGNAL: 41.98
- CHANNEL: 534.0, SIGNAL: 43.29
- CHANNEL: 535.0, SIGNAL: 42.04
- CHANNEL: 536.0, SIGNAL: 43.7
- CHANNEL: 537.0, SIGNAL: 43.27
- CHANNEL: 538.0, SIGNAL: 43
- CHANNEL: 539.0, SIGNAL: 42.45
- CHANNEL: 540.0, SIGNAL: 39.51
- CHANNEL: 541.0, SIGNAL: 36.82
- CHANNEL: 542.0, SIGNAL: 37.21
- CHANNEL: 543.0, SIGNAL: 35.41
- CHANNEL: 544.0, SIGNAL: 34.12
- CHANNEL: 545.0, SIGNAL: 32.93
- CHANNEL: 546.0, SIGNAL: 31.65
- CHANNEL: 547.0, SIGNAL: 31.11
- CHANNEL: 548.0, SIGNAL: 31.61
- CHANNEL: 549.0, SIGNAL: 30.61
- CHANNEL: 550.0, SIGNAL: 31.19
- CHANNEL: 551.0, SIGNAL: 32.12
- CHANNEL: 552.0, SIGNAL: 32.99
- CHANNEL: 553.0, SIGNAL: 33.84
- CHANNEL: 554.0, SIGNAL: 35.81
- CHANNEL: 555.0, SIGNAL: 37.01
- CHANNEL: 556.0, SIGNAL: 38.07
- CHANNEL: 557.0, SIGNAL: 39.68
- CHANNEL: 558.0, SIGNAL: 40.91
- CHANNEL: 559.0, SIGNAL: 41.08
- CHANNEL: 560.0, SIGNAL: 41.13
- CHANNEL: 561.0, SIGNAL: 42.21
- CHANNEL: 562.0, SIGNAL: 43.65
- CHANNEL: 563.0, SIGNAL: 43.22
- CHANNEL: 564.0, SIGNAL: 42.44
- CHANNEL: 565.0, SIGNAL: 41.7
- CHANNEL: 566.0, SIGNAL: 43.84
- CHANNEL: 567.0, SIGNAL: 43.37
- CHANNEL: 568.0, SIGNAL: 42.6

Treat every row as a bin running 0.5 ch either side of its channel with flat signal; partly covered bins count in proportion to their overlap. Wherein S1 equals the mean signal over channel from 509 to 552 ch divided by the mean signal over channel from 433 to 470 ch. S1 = 0.66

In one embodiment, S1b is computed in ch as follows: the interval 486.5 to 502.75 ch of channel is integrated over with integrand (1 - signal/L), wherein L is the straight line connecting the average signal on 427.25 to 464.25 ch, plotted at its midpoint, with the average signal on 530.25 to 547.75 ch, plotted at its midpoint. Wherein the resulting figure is 3.1 ch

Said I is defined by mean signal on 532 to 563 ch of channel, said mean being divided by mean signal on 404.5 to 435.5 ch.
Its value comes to 0.64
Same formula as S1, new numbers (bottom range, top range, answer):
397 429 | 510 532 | 0.78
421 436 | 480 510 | 0.71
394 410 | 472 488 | 0.69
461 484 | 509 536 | 0.91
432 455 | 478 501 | 0.62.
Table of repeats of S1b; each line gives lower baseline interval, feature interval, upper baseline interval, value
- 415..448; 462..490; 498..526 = 3.4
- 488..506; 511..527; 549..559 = -2.6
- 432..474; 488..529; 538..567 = 2.6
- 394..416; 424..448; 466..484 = -5.0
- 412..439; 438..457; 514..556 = -2.9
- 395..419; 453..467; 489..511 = -2.4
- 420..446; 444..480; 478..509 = -1.8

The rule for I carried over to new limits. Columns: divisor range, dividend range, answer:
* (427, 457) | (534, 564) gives 0.58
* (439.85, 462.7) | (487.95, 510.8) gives 0.70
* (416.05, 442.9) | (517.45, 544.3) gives 0.70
